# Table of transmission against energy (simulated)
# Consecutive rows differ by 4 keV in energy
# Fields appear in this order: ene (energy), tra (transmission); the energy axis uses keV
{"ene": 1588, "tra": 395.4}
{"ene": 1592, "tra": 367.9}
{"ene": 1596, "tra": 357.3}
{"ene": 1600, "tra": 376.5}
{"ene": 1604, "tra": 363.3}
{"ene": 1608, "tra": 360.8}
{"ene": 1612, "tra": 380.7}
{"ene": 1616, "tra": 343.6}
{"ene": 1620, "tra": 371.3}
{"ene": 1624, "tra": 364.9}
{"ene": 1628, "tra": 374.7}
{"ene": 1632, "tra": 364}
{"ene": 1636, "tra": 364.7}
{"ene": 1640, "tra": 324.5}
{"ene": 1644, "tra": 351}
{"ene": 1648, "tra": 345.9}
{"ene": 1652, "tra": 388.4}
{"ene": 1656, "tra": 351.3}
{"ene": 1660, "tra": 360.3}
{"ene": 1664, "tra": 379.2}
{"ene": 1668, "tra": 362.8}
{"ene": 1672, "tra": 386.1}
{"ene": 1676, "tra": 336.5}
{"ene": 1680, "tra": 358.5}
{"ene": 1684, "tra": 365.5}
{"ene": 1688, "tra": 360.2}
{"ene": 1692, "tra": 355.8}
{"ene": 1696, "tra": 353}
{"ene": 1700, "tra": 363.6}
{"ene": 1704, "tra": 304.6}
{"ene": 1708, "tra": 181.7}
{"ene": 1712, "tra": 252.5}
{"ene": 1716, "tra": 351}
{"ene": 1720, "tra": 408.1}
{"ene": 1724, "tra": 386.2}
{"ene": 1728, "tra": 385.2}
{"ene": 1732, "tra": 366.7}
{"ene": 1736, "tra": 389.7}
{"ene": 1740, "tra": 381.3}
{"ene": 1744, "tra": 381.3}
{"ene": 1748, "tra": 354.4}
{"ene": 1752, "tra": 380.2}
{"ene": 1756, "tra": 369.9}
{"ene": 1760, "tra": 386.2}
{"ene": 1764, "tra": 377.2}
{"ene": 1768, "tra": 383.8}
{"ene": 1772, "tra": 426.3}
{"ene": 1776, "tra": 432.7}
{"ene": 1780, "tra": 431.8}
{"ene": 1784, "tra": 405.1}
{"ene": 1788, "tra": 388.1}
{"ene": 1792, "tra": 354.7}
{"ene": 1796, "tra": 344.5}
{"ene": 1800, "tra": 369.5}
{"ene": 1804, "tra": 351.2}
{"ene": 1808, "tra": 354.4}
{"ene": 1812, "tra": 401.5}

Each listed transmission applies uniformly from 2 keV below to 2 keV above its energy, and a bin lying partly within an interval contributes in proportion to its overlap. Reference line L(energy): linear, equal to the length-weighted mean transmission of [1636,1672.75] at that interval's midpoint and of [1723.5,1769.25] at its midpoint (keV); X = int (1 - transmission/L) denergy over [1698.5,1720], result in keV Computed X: 4.12 keV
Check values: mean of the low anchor 360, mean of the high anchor 378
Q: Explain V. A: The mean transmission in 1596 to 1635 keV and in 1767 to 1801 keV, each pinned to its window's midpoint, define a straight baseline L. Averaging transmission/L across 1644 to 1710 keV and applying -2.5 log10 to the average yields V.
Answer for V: 0.09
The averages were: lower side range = 366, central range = 347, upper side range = 394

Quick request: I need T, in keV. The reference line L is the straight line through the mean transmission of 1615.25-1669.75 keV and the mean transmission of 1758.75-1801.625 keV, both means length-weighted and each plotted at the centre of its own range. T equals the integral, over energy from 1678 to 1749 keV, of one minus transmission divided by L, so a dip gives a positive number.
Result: 5.0 keV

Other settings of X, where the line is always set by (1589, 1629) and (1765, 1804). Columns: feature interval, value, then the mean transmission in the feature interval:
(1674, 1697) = 1.3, 355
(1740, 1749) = 0.3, 372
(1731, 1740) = 0.1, 380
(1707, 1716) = 3.1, 251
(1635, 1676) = 1.4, 360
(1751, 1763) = 0.3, 379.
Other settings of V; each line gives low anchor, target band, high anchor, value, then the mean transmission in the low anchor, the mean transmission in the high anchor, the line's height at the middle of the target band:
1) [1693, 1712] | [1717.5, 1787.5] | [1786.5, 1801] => -0.17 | 299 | 363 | 334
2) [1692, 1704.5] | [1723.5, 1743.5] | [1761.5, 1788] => -0.02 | 347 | 407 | 375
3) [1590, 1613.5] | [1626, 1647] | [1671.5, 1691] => 0.03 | 367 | 359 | 364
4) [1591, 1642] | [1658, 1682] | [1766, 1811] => 0.02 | 363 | 386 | 370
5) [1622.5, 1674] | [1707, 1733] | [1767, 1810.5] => 0.11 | 363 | 386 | 375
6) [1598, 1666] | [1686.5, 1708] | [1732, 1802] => 0.13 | 363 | 385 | 374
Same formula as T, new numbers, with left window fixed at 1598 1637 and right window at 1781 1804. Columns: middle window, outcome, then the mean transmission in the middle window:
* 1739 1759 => -0.1 keV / 374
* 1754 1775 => -1.1 keV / 391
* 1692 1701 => 0.3 keV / 357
